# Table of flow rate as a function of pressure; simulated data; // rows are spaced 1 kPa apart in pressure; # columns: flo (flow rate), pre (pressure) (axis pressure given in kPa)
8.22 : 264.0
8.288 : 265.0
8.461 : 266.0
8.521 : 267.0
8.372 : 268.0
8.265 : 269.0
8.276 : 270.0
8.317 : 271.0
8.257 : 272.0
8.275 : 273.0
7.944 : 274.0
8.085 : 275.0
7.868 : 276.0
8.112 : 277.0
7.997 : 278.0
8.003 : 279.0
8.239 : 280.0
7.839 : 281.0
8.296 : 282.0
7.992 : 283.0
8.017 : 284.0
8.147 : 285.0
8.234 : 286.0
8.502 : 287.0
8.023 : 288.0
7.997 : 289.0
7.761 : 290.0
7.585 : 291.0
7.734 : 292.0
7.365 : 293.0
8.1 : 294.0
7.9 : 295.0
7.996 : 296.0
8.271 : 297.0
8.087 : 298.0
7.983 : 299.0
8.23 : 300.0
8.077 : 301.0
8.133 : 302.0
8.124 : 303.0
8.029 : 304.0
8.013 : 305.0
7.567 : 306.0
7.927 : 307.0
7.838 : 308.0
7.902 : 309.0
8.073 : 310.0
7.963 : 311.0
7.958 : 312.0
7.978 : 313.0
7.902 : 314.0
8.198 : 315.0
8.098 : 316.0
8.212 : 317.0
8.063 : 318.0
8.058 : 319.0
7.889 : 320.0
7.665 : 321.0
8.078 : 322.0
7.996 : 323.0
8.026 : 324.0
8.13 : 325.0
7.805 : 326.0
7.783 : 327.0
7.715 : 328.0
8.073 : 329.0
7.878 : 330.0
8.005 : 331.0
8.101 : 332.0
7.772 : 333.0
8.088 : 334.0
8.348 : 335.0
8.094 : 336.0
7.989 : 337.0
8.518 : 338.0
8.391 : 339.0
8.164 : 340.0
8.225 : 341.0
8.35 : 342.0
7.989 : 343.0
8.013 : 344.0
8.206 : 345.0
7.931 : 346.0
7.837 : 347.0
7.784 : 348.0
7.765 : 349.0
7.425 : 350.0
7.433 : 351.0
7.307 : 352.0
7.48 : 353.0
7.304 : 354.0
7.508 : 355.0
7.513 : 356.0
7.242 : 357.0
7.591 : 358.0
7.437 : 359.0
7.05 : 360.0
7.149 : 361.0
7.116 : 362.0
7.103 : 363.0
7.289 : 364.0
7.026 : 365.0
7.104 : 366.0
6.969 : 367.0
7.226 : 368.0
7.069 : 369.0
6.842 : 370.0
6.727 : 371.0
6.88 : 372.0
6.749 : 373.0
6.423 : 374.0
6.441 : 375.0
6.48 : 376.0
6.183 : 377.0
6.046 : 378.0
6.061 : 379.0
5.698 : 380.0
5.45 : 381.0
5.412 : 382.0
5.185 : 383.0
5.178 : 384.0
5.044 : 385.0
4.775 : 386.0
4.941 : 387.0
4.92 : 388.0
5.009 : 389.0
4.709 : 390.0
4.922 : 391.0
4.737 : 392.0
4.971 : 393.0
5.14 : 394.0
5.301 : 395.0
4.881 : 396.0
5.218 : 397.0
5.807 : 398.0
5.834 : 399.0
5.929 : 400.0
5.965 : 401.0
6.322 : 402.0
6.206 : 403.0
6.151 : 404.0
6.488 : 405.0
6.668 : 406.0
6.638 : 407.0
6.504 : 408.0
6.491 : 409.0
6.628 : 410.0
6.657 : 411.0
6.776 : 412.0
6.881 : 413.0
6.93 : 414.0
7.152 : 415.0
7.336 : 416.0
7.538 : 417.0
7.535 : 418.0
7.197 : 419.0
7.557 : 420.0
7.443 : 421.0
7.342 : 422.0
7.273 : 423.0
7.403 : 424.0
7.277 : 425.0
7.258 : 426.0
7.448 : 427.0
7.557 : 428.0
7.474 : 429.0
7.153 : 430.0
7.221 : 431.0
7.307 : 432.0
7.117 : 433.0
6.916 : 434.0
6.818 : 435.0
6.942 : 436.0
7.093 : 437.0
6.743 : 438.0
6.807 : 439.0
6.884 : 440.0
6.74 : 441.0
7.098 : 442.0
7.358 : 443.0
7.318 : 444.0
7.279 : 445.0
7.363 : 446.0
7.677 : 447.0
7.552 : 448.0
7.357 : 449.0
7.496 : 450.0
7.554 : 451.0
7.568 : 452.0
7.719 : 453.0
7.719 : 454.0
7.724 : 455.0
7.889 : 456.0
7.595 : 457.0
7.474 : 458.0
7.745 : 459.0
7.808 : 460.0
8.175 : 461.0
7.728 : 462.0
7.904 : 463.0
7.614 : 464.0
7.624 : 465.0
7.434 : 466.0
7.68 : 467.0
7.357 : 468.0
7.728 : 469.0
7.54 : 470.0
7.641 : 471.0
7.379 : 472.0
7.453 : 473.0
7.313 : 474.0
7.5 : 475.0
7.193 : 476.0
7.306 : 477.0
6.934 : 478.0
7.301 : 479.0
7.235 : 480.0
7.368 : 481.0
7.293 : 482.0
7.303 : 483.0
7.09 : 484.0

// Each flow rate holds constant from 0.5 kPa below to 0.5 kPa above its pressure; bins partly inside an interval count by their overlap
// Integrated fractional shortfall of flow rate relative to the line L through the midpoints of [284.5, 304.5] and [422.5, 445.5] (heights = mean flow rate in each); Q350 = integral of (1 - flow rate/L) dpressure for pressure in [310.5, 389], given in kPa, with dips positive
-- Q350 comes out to 4.04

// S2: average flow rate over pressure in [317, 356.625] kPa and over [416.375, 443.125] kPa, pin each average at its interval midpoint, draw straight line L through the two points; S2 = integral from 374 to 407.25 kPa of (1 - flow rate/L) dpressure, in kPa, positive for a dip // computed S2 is 8.4 kPa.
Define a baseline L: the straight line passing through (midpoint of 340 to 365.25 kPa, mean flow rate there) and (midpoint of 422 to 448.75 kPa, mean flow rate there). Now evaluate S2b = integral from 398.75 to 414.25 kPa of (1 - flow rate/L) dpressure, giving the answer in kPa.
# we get 1.88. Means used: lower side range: 7.58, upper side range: 7.2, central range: 6.44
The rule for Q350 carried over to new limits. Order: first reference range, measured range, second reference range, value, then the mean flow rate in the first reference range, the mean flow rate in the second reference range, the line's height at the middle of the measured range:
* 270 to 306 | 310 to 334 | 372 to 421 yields -1.8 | 8.04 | 6.05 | 7.42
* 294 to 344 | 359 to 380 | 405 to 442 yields 2.2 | 8.03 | 7.07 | 7.57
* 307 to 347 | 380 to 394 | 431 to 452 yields 4.7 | 8.03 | 7.18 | 7.59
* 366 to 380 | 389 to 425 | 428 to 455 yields 3.1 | 6.61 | 7.26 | 6.93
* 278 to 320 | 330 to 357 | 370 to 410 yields -3.8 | 8.01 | 5.78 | 6.92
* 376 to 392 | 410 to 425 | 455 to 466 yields -1.9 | 5.32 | 7.74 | 6.38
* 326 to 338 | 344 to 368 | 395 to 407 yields -0.4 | 8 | 5.95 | 7.29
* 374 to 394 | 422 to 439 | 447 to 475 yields -1.1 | 5.4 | 7.62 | 6.74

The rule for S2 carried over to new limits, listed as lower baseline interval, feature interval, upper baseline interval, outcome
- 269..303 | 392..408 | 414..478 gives 3.7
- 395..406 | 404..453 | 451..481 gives -4.0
